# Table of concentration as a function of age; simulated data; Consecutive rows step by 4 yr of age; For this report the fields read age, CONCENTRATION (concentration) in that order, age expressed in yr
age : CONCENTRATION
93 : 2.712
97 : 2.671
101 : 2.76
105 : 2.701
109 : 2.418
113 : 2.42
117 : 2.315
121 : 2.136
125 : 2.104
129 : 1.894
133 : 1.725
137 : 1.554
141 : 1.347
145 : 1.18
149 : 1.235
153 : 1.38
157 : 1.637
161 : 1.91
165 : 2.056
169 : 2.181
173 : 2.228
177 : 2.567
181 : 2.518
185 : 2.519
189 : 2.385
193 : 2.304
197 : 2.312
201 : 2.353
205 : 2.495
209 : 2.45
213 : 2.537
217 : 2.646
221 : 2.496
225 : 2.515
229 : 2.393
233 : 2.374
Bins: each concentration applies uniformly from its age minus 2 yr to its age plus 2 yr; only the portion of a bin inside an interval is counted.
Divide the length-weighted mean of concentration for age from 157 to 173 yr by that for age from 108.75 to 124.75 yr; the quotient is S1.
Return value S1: 0.9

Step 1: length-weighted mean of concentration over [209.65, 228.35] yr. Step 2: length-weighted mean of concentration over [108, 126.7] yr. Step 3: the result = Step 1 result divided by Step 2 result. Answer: 1.11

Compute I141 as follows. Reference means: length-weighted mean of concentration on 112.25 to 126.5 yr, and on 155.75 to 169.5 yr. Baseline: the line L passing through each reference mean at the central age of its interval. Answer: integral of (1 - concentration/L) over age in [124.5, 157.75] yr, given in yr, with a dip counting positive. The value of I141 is 8.85 yr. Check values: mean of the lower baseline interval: 2.23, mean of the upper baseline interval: 1.94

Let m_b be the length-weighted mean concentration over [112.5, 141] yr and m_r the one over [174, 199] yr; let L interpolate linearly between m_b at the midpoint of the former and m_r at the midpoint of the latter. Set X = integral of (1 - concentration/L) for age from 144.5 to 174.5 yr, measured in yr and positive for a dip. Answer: 6.5 yr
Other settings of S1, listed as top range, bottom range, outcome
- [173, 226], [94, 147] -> 1.17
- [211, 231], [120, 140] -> 1.37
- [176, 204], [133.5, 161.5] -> 1.67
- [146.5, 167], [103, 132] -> 0.72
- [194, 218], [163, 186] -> 1.05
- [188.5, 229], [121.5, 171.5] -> 1.44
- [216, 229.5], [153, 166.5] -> 1.41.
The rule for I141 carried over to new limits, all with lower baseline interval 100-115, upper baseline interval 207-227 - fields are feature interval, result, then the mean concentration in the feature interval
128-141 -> 4.6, 1.65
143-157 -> 6.8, 1.32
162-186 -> 2.1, 2.32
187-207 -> 1.3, 2.37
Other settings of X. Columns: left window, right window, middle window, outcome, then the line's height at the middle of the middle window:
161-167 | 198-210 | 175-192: -2.1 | 2.21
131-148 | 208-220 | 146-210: -3.7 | 2.01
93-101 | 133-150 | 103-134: -2.5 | 2.06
